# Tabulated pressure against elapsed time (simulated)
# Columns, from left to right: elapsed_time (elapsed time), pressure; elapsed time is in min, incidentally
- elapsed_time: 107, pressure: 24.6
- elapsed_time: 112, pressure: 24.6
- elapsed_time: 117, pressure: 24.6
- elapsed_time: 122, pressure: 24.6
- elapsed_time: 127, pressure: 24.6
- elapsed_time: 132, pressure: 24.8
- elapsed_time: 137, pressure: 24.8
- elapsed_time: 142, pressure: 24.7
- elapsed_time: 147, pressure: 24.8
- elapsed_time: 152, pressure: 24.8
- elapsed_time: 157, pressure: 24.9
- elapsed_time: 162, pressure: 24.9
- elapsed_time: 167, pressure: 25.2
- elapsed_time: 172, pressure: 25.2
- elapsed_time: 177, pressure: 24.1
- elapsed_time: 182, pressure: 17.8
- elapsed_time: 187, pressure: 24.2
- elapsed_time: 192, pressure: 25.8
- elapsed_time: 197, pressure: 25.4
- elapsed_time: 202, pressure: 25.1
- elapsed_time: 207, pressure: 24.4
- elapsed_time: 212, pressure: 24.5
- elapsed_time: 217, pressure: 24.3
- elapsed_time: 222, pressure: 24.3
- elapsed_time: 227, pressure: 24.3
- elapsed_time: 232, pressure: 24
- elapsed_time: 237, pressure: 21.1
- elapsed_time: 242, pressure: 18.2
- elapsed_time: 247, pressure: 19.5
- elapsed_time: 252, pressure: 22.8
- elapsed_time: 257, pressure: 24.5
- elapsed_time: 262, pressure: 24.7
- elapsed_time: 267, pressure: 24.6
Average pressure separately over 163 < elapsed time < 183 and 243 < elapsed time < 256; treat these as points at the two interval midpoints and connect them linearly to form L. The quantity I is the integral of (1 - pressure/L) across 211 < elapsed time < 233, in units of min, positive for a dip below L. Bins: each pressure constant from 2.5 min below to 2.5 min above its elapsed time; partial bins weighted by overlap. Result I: -2.2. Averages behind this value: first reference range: 23.6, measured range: 24.3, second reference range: 21.2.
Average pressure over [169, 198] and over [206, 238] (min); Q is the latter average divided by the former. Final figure 1.01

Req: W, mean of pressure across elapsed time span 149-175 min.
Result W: 25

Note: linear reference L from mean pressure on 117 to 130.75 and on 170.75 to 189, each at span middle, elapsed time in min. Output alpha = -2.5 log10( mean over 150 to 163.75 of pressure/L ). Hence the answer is -0.06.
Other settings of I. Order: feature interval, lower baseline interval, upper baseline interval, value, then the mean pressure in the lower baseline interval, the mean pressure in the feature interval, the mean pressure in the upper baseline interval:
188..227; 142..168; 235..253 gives -4.7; 24.9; 24.8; 20.2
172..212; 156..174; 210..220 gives 1.2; 25.1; 24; 24.4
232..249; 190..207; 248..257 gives 2.2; 25.3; 20.2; 22.7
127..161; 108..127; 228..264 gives -1.0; 24.6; 24.8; 22.2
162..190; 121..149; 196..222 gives 1.4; 24.7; 23.5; 24.7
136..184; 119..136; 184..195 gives 1.0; 24.7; 24.2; 24.7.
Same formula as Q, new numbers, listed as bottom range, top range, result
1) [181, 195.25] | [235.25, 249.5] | 0.84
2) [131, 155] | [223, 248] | 0.88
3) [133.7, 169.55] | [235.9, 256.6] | 0.84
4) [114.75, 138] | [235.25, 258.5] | 0.85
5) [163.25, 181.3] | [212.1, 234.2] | 1.01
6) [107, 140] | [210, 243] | 0.94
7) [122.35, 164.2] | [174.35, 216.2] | 0.97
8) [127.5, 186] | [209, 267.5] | 0.95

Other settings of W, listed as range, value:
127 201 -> 24.4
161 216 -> 24.2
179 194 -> 22.5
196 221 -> 24.7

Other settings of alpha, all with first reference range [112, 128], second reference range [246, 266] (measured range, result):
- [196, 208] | -0.053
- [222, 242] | 0.039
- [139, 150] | -0.018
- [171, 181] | 0.023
